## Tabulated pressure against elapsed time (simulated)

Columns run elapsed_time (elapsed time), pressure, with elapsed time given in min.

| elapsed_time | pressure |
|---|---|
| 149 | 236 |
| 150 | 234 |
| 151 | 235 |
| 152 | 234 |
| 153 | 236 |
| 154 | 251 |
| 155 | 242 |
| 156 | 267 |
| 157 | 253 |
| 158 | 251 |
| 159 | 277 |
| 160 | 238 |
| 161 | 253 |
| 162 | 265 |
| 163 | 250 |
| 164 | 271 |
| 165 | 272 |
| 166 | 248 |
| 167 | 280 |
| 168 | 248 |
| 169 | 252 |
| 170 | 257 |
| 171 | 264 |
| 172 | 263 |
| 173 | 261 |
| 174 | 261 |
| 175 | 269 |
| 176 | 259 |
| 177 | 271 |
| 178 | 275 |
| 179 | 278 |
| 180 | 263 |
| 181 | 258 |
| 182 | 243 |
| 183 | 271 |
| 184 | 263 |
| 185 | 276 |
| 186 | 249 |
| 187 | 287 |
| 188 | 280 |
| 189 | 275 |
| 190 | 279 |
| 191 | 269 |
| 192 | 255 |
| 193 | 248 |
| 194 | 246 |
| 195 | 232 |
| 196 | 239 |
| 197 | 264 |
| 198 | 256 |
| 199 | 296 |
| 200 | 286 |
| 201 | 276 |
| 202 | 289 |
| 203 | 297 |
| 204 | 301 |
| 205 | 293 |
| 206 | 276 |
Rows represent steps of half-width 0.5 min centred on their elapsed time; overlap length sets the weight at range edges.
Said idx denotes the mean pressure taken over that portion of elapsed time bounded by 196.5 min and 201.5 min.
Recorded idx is 276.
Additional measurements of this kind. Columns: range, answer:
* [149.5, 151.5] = 234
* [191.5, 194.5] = 250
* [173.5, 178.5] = 267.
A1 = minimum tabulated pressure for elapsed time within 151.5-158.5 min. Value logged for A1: 234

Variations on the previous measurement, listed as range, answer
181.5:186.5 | 243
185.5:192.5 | 249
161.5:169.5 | 248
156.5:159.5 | 251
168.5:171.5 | 252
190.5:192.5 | 255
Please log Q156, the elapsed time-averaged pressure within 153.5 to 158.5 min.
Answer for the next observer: 253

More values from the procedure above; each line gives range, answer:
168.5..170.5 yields 254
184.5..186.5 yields 262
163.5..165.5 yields 272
